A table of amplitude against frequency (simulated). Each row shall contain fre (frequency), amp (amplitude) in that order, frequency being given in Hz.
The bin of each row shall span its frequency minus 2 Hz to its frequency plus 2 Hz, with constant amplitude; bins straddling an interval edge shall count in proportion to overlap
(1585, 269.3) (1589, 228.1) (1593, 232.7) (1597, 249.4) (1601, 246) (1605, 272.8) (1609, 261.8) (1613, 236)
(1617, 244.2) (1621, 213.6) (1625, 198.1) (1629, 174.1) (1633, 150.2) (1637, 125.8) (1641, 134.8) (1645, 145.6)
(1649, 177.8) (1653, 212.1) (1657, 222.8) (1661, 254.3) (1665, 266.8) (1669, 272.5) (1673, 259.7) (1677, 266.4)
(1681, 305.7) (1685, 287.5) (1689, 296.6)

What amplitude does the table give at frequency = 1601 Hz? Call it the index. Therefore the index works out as 246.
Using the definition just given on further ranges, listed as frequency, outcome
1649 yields 177.8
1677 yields 266.4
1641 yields 134.8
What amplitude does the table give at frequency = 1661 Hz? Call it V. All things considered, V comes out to 254.3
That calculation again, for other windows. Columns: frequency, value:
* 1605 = 272.8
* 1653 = 212.1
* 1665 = 266.8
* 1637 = 125.8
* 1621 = 213.6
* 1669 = 272.5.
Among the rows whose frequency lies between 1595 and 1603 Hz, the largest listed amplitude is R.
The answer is 249.4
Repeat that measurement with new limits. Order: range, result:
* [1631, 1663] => 254.3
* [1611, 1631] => 244.2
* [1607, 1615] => 261.8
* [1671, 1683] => 305.7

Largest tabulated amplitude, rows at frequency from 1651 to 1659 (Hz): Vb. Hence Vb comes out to 222.8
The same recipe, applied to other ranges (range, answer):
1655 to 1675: 272.5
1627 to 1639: 174.1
